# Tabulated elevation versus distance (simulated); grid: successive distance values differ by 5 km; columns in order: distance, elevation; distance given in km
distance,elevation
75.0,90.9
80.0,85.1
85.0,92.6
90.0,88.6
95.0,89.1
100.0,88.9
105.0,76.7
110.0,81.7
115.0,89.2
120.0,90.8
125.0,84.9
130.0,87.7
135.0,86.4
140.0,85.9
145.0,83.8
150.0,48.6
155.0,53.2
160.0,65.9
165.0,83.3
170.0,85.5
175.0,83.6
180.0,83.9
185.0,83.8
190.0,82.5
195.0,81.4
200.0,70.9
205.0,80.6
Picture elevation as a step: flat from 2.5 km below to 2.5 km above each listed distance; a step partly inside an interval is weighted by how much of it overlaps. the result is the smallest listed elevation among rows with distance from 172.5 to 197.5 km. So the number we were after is 81.4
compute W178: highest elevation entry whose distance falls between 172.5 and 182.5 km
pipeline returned 83.9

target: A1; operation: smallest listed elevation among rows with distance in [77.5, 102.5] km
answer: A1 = 85.1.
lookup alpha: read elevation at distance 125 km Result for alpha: 84.9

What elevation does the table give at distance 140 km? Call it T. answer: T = 85.9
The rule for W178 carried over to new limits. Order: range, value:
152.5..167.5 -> 83.3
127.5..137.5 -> 87.7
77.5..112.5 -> 92.6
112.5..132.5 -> 90.8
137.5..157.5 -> 85.9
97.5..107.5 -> 88.9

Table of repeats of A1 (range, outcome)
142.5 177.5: 48.6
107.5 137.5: 81.7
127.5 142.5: 85.9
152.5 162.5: 53.2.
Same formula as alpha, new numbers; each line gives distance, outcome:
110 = 81.7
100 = 88.9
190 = 82.5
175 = 83.6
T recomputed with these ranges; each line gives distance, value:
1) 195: 81.4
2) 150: 48.6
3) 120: 90.8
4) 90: 88.6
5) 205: 80.6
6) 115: 89.2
